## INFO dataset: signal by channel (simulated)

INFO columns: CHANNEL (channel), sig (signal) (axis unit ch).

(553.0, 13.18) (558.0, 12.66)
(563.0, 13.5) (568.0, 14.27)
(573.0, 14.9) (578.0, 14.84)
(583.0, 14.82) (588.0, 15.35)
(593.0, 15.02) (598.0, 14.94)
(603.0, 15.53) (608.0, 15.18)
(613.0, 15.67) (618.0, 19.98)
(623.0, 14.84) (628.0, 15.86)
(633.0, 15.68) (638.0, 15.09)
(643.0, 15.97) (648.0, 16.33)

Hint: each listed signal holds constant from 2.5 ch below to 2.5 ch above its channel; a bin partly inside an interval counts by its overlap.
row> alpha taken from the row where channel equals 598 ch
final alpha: 14.94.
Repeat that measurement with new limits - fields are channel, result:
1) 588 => 15.35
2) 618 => 19.98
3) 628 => 15.86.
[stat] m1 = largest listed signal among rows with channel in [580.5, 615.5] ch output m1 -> 15.67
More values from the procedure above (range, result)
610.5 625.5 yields 19.98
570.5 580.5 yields 14.9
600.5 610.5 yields 15.53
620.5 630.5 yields 15.86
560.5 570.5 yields 14.27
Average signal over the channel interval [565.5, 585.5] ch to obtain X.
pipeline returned 14.7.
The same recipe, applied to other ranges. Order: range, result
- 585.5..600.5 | 15.1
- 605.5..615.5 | 15.4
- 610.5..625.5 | 16.8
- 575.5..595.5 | 15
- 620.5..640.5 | 15.4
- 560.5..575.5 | 14.2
